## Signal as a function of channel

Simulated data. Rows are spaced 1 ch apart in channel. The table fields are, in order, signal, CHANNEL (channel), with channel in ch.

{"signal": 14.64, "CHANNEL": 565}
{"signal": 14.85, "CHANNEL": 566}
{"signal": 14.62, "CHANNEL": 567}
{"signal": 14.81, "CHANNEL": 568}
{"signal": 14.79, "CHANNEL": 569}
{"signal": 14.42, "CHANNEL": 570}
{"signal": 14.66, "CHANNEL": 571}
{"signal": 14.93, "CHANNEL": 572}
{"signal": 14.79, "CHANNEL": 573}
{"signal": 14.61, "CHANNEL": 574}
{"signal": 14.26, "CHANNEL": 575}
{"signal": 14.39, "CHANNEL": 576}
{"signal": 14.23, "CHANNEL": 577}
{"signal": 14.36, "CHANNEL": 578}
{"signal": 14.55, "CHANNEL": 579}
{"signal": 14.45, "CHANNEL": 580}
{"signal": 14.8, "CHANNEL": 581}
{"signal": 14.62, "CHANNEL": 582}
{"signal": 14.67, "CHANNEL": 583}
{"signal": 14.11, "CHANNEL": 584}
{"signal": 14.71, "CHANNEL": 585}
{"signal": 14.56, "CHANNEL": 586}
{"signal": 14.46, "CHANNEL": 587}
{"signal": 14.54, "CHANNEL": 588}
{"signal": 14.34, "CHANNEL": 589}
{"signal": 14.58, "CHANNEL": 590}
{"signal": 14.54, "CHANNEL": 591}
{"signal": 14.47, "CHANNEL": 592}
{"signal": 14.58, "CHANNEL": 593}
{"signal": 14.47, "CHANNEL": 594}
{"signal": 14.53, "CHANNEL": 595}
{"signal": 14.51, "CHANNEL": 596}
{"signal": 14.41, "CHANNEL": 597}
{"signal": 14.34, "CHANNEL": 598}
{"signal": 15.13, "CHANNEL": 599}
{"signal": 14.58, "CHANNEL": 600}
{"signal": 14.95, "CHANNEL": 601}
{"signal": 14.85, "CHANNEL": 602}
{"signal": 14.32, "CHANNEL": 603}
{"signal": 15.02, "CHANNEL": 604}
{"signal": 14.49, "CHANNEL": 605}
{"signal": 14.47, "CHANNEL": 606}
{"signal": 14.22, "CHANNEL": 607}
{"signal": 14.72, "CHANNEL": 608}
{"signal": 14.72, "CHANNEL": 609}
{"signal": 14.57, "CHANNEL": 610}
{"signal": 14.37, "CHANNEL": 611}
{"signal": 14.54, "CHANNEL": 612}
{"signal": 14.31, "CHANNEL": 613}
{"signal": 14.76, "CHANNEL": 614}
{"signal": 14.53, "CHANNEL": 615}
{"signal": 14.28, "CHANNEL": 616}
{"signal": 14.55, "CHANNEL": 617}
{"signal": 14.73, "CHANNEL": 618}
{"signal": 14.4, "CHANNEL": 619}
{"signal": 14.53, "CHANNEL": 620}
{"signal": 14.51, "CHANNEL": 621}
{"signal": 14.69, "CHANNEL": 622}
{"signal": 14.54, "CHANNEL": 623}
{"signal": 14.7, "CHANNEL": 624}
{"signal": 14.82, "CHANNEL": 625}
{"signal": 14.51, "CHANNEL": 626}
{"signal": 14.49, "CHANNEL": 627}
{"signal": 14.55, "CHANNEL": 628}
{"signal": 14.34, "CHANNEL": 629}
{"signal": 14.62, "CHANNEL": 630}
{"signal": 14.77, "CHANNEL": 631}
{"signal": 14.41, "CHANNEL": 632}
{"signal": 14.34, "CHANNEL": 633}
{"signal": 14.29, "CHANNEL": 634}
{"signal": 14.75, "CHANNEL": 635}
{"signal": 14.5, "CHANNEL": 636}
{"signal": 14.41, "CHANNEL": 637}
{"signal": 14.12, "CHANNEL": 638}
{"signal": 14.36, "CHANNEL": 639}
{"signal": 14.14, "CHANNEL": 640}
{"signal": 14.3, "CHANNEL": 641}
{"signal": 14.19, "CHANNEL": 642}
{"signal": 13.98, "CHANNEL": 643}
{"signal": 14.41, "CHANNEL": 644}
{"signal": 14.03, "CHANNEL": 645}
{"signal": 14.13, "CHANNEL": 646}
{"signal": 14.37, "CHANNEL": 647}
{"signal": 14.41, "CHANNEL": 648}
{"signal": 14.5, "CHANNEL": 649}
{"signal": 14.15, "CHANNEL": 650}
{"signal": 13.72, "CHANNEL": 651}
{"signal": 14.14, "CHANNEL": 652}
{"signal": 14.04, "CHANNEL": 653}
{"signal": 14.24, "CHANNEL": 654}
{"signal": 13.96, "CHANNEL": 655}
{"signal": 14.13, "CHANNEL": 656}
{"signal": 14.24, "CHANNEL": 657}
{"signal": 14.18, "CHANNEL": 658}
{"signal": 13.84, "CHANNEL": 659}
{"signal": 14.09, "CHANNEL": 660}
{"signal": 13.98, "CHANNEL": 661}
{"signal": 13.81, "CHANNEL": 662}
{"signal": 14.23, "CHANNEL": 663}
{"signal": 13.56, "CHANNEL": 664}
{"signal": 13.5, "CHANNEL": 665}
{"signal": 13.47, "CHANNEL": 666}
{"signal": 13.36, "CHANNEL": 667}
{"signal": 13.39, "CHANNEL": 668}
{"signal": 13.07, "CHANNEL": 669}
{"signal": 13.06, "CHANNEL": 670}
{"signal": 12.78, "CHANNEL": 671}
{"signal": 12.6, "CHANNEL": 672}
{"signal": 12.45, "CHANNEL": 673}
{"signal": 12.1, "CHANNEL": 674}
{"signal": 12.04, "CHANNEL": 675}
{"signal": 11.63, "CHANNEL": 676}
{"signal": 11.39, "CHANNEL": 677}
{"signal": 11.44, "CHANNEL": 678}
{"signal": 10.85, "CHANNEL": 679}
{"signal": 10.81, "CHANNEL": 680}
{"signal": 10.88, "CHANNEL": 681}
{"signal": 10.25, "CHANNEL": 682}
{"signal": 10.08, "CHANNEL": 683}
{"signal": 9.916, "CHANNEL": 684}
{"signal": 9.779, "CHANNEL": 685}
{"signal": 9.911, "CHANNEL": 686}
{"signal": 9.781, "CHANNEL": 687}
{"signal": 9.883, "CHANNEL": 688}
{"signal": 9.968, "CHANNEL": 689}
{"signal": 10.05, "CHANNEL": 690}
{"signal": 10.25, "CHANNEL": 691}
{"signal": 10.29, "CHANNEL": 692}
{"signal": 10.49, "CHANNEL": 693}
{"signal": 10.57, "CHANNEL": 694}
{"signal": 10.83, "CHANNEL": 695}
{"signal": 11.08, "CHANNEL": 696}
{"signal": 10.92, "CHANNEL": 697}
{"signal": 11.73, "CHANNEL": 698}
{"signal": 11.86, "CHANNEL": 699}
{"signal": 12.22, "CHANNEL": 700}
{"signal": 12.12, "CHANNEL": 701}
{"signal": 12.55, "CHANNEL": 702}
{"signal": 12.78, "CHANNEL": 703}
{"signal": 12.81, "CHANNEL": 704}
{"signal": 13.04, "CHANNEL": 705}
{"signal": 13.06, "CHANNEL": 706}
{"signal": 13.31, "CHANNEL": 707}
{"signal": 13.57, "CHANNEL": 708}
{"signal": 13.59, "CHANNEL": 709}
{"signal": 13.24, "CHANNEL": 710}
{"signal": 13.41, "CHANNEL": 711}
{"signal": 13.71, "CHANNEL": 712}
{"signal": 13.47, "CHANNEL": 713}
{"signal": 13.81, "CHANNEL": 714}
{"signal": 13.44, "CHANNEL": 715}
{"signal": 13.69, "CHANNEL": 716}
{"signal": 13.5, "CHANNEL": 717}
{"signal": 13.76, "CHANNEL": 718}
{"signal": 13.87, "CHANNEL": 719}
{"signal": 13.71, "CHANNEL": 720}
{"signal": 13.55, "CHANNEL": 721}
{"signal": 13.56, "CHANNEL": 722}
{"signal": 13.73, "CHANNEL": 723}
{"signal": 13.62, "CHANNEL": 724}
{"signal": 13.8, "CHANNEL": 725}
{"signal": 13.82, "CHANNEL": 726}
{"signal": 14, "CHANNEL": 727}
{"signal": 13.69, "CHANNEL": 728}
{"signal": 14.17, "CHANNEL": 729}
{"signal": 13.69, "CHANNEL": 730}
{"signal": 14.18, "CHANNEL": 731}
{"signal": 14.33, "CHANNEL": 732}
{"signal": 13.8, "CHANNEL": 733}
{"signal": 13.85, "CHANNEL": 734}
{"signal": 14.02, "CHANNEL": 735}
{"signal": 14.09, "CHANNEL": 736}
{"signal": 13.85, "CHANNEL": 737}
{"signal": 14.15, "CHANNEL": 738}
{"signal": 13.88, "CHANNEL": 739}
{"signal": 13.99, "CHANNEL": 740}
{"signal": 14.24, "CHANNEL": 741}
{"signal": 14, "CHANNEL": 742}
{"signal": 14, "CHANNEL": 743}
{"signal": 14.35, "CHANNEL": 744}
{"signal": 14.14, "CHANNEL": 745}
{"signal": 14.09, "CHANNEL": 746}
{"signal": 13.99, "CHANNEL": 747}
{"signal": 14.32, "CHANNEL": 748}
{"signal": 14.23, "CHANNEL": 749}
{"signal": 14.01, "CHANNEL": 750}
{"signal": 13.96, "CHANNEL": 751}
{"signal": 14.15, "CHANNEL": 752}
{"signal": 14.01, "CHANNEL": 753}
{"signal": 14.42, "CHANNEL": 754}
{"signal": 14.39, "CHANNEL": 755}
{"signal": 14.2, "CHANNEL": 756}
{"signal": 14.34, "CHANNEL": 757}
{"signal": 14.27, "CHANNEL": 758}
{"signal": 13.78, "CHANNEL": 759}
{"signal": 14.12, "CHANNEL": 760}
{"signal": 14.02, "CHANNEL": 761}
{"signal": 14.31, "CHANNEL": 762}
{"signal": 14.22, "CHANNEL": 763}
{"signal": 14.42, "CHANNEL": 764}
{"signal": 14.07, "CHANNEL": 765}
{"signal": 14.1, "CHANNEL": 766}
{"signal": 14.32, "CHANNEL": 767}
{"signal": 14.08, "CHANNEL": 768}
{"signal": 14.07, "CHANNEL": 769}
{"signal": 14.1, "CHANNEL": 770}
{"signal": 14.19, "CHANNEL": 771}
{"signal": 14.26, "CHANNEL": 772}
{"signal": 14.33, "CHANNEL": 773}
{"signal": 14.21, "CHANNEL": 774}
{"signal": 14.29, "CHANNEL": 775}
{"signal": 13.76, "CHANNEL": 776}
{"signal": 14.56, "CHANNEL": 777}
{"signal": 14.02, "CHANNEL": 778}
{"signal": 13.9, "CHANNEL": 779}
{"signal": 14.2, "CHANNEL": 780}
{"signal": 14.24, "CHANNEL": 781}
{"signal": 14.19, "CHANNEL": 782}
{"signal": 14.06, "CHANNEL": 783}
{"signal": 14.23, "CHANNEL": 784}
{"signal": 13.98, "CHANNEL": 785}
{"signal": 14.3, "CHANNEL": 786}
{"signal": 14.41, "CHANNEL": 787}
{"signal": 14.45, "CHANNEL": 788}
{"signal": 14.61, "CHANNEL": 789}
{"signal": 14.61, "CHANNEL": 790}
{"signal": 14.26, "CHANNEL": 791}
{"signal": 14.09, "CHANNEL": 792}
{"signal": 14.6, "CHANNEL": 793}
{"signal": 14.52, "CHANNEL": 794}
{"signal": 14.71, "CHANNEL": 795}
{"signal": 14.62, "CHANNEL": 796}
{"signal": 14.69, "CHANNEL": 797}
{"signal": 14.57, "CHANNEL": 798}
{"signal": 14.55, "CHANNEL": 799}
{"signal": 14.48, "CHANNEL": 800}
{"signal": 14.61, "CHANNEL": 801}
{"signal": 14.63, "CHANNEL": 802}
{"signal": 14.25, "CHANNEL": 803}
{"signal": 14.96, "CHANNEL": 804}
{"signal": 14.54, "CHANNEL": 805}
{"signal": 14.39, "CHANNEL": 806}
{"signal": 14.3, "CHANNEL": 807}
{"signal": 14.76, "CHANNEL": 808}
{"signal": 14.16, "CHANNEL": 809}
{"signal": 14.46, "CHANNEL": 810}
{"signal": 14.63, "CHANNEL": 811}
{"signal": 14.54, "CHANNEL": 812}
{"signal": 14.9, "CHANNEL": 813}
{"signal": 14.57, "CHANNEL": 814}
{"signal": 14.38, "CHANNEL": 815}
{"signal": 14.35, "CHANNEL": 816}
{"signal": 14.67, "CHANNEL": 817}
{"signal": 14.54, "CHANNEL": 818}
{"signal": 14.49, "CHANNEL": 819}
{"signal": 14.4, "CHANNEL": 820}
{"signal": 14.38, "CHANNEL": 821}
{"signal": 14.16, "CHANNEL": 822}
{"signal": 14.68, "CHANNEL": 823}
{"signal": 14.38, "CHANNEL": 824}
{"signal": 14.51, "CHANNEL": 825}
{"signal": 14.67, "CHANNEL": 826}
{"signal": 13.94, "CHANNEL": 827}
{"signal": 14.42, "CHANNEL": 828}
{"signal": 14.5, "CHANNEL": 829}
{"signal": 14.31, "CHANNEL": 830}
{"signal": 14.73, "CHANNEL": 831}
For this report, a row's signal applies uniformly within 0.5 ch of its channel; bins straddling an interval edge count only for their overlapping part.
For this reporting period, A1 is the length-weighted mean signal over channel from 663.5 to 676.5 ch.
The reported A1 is 12.8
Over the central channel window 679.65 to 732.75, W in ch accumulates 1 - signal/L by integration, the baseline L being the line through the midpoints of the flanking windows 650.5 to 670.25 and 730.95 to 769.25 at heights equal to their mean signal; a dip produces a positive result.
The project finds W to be 6.2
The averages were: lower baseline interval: 13.8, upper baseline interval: 14.1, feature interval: 12.4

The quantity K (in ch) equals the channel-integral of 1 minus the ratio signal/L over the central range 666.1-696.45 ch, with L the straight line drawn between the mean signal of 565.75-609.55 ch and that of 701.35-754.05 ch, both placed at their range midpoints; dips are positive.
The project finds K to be 6.1 ch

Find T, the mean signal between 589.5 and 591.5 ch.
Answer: 14.6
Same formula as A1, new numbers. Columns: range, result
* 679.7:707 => 11.1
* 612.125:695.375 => 13.2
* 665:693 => 11.3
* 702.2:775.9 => 13.9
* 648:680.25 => 13.2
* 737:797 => 14.2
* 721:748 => 14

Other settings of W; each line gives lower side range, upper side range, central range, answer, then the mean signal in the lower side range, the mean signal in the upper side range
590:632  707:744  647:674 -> 1.01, 14.6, 13.8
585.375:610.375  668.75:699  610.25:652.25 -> -3.91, 14.6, 11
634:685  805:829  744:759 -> -0.23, 13.3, 14.5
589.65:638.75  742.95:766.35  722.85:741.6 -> 0.37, 14.5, 14.2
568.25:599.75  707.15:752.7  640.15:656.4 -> 0.09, 14.5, 13.9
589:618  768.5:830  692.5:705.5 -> 2.44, 14.6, 14.4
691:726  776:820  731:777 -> -1.77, 12.8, 14.4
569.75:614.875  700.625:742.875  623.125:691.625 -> 4.69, 14.6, 13.6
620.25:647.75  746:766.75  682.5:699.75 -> 4.63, 14.4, 14.2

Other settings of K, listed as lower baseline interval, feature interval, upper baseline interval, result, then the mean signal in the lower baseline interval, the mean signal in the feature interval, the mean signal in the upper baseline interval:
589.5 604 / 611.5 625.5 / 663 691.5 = -0.8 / 14.6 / 14.6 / 11.6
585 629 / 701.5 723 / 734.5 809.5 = 1.4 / 14.6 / 13.4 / 14.3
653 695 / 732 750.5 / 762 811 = -0.9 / 12.1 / 14.1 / 14.3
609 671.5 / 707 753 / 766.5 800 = 1.3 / 14.2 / 13.9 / 14.3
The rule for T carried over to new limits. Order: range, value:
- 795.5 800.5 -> 14.6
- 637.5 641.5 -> 14.2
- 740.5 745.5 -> 14.1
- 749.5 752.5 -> 14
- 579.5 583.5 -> 14.6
